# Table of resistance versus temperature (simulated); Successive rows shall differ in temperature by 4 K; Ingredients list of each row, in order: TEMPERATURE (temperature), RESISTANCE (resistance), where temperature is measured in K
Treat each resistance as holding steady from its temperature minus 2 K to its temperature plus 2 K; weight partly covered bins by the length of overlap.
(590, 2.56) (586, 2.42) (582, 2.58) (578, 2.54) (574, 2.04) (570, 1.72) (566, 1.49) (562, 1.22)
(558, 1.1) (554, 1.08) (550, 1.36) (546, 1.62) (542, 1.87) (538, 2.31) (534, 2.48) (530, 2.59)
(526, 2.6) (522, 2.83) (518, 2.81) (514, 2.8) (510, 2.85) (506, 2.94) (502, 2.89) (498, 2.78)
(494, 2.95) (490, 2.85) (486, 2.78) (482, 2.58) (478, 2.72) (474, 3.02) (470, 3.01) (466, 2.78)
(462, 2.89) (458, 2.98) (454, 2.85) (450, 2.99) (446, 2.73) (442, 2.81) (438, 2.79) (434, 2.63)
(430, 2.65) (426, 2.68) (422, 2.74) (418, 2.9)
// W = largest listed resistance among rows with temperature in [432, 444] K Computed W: 2.81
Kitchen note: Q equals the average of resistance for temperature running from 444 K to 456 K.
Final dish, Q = 2.86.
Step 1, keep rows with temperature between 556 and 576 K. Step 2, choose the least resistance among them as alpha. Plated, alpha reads 1.1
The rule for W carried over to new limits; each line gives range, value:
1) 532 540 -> 2.48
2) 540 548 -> 1.87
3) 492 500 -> 2.95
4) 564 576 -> 2.04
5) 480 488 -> 2.78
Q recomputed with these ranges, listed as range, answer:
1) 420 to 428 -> 2.71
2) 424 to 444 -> 2.71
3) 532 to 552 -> 1.93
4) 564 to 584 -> 2.07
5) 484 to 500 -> 2.84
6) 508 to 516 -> 2.83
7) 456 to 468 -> 2.88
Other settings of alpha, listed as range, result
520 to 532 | 2.59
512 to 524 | 2.8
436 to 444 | 2.79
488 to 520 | 2.78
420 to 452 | 2.63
